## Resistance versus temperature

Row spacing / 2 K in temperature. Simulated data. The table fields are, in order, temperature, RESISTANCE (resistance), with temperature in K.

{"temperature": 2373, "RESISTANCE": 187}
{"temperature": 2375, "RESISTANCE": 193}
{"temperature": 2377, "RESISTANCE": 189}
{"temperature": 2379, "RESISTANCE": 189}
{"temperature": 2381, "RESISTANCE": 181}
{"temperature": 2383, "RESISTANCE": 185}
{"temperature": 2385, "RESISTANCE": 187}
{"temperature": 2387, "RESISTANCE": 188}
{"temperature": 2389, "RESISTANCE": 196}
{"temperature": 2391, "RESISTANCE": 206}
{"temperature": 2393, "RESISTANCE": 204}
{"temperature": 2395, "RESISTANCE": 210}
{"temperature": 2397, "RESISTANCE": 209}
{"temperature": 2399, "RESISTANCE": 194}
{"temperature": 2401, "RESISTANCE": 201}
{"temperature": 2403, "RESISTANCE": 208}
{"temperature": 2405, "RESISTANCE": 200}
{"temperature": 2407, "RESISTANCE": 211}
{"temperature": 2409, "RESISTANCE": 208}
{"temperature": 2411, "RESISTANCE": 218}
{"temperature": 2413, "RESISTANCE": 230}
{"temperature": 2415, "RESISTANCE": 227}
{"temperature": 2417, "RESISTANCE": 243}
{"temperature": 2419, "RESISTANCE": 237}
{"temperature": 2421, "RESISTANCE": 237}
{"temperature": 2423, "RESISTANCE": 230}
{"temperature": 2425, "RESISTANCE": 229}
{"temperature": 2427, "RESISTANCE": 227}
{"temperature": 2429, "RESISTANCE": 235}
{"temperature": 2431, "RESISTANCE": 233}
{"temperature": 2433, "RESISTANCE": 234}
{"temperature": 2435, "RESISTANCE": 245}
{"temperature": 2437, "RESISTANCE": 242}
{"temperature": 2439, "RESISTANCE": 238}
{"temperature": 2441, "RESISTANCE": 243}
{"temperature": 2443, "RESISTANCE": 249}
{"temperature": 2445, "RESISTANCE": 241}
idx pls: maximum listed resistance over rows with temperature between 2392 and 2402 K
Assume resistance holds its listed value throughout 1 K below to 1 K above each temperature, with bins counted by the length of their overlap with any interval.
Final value 210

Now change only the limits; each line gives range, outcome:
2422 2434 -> 235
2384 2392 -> 206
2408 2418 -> 243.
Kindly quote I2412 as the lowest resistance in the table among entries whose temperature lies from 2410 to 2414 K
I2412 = 218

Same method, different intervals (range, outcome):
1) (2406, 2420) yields 208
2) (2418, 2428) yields 227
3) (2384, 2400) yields 187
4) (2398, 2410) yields 194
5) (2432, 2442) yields 234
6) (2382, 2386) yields 185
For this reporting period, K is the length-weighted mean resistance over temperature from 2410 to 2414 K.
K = 224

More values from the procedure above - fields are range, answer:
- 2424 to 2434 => 232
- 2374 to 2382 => 188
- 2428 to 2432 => 234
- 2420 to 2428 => 231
